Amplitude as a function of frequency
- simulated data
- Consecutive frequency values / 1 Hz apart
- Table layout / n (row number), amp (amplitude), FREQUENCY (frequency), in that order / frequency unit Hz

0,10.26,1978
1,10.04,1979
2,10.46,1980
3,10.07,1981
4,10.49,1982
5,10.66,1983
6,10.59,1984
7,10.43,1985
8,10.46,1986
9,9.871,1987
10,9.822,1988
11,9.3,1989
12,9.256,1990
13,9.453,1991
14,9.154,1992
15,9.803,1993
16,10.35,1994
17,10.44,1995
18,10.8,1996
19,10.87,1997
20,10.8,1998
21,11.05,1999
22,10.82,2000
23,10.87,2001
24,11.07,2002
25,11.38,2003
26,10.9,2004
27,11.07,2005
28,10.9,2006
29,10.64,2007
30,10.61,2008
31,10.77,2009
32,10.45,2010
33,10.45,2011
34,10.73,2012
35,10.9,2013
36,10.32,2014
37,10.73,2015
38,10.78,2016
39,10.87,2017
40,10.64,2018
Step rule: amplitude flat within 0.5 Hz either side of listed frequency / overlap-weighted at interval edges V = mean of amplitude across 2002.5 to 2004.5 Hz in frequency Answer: 11.1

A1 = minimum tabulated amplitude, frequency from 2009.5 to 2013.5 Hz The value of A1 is 10.45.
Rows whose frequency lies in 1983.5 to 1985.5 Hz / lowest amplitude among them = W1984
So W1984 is 10.43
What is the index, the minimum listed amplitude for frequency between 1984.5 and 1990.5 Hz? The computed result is 9.256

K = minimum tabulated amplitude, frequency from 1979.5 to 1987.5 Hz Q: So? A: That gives 9.871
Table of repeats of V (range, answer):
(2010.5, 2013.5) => 10.7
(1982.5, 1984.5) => 10.6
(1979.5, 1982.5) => 10.3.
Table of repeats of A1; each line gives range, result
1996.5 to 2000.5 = 10.8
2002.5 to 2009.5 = 10.61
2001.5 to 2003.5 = 11.07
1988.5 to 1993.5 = 9.154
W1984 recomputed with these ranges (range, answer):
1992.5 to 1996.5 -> 9.803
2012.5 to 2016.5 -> 10.32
